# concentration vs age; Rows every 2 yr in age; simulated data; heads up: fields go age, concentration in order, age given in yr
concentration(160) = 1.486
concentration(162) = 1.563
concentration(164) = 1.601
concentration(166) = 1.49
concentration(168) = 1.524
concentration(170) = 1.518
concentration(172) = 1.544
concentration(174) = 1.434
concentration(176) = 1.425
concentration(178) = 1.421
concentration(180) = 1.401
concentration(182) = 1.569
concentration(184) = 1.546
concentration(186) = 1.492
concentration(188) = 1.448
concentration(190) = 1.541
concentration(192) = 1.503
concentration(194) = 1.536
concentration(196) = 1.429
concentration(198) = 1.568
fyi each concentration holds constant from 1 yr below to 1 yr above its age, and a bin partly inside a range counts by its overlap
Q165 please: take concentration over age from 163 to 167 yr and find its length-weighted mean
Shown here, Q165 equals 1.55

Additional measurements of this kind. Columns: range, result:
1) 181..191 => 1.52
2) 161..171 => 1.54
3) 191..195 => 1.52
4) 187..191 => 1.49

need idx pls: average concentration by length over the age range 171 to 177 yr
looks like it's 1.47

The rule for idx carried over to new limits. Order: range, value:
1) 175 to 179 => 1.42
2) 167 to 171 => 1.52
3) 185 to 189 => 1.47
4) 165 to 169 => 1.51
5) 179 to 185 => 1.51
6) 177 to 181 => 1.41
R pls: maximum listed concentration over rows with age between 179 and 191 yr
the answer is 1.569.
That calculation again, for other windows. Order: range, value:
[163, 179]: 1.601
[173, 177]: 1.434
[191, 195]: 1.536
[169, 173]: 1.544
